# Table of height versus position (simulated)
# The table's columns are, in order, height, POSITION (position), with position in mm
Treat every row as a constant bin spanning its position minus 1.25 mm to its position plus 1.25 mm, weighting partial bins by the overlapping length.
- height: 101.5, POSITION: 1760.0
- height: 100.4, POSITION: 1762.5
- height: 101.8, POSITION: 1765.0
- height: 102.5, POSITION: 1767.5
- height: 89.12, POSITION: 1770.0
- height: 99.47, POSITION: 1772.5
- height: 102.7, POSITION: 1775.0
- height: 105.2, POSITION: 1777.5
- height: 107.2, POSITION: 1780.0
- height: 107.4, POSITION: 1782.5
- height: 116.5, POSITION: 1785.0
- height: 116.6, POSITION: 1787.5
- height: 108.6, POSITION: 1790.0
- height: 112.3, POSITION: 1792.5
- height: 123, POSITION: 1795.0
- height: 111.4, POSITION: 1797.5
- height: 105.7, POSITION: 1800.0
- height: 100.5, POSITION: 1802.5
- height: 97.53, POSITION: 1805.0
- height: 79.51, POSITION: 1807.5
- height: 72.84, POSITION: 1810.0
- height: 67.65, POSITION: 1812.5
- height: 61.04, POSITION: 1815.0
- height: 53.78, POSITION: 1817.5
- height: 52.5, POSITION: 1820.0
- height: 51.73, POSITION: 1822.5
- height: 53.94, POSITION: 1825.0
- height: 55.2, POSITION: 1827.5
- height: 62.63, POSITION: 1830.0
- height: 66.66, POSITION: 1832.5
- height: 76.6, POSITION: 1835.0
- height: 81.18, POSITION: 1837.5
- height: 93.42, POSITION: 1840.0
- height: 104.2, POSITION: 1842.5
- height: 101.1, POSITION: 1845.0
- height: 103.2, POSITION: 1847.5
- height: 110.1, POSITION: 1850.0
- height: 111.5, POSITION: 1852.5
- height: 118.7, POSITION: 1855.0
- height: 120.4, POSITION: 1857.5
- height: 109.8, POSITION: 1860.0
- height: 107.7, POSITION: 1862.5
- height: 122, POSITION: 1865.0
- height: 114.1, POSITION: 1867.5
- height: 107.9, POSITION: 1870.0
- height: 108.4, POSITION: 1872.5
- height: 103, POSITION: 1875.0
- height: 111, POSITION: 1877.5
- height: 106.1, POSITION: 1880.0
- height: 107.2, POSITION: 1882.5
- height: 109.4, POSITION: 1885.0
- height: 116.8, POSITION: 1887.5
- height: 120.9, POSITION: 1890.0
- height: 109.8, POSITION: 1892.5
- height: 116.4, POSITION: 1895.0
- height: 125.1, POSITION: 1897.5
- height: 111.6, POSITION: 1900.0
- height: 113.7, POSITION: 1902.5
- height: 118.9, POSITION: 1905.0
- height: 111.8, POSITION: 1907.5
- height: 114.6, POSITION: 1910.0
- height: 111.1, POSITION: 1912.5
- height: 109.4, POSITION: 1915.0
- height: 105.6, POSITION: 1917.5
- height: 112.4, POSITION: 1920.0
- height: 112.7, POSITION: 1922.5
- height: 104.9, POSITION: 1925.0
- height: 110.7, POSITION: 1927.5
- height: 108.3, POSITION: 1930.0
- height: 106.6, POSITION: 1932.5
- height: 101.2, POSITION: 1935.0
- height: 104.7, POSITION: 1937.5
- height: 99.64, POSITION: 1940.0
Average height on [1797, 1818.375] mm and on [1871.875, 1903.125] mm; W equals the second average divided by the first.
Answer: 1.36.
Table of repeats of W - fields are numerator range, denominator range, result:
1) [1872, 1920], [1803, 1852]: 1.46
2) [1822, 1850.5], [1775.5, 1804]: 0.73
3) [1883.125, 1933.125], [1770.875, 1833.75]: 1.28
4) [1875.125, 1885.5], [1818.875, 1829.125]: 2.01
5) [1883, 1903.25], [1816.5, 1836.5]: 1.94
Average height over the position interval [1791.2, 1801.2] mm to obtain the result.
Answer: 113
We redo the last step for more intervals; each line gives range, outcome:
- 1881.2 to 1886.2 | 108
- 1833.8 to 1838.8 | 79.1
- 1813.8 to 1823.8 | 54.7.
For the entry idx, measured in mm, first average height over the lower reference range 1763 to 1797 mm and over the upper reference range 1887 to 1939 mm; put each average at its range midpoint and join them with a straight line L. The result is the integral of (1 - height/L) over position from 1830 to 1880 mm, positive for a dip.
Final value 3.16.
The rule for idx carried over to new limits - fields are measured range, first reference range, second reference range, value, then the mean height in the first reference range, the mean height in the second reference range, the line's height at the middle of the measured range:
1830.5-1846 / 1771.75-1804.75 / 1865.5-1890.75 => 3.4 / 109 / 111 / 110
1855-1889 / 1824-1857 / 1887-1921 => -3.5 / 88.6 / 114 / 101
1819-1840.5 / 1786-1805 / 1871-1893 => 8.8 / 110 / 110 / 110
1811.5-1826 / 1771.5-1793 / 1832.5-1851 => 6.2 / 108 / 93.5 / 99.3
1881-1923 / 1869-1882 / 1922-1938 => -2.5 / 107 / 107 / 107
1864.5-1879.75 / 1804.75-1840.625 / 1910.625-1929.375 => -3.7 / 67.2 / 110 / 88.8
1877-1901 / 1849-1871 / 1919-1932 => -0.4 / 114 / 110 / 112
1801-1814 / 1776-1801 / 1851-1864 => 3.3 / 111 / 114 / 112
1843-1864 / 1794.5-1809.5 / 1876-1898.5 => -0.4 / 100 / 113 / 108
